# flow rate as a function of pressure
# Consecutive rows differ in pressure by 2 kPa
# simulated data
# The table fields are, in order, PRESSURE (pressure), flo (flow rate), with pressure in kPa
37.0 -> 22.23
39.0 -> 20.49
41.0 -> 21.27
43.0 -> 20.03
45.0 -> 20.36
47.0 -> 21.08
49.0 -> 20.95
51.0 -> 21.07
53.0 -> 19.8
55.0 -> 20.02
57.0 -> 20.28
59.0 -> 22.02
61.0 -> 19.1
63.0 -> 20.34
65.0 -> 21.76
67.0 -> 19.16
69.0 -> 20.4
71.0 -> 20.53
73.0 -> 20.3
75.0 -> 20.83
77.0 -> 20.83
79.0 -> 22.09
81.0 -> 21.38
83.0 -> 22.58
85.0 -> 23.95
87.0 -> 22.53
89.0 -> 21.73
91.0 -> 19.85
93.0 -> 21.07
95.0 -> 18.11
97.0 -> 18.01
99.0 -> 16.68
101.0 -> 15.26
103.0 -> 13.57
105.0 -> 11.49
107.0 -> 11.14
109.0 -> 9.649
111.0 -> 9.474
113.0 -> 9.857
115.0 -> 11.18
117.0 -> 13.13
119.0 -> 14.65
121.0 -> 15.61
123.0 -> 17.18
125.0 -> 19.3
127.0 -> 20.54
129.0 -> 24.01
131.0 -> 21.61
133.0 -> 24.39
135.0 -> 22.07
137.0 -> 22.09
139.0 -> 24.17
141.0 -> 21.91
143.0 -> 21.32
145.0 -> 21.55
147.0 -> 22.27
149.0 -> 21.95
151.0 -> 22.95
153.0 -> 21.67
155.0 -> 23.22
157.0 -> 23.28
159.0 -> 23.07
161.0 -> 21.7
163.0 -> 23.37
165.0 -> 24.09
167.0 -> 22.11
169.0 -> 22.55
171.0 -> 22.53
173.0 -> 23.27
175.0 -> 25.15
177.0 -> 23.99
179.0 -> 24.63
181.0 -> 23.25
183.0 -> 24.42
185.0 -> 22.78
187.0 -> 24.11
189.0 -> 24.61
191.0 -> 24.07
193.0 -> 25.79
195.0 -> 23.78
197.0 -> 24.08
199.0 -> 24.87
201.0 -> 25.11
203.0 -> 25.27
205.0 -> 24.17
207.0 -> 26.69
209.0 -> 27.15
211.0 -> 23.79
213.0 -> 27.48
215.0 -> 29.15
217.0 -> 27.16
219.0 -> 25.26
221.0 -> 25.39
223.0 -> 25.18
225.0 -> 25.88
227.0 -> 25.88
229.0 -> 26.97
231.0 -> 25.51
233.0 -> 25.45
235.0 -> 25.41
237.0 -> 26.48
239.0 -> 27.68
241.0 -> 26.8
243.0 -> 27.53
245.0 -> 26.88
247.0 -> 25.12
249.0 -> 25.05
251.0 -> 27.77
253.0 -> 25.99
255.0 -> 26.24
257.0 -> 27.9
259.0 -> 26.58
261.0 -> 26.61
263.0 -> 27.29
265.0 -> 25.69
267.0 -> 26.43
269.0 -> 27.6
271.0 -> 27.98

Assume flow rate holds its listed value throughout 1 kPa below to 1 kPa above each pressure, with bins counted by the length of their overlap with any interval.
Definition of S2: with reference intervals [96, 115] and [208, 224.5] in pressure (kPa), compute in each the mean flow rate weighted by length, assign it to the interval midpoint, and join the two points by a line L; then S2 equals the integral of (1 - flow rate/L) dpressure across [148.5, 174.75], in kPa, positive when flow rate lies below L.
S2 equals -4.4 kPa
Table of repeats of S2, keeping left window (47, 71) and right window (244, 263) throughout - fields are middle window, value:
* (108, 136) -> 7.3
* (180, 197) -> 0.3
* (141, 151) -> 0.5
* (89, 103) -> 2.3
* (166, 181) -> 0.4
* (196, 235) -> -0.7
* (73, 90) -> -0.6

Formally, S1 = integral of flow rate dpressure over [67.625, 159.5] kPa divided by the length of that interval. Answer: 19.2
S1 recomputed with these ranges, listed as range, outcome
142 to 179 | 22.8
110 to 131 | 15.8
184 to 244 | 25.6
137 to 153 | 22.2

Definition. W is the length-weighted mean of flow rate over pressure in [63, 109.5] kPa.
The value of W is 19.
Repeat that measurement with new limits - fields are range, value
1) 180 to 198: 24.1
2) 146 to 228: 24.3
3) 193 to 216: 25.6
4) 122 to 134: 21.2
